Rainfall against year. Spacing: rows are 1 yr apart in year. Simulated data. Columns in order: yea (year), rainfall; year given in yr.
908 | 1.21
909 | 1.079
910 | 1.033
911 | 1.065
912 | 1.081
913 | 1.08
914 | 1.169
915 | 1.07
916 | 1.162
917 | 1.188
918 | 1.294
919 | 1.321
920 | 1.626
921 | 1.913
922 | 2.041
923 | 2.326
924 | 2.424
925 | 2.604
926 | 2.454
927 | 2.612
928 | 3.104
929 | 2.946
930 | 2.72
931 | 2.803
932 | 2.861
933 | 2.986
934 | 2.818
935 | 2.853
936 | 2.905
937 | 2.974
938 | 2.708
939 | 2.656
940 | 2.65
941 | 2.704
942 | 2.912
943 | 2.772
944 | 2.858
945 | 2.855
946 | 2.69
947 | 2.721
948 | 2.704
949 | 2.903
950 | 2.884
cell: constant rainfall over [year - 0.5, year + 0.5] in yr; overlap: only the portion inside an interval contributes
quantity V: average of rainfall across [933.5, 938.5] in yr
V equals 2.85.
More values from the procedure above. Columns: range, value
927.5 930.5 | 2.92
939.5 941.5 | 2.68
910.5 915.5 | 1.09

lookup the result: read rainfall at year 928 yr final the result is 3.104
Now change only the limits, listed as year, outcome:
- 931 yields 2.803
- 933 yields 2.986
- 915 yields 1.07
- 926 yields 2.454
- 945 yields 2.855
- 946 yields 2.69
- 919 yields 1.321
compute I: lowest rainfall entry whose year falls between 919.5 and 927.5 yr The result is 1.626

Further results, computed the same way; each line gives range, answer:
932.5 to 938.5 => 2.708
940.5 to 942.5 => 2.704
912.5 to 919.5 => 1.07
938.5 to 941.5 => 2.65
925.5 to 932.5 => 2.454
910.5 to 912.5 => 1.065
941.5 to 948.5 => 2.69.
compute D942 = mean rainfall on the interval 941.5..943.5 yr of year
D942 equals 2.84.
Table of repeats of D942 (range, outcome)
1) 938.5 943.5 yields 2.74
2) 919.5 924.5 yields 2.07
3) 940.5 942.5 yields 2.81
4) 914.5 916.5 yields 1.12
